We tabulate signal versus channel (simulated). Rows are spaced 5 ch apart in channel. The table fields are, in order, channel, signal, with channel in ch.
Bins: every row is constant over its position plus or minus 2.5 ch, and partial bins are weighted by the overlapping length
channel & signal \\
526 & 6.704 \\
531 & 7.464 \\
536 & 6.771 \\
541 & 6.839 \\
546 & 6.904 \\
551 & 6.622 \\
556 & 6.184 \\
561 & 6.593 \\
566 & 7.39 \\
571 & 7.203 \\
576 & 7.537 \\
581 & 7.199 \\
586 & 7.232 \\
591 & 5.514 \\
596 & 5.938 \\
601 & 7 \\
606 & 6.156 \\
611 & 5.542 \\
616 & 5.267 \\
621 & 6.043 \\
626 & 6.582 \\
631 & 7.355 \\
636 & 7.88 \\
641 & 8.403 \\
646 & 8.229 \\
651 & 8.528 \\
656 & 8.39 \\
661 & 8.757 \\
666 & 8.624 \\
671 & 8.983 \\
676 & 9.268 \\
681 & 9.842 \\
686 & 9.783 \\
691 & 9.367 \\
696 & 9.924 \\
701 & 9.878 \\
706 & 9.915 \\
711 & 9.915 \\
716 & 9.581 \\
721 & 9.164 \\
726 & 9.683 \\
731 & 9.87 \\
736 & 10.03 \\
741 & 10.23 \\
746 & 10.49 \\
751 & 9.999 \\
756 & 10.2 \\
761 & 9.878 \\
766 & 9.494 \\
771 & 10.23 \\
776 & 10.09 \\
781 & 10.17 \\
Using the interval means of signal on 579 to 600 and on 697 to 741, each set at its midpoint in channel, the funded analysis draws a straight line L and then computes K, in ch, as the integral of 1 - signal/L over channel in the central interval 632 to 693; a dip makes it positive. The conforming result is -3.2 ch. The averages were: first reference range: 6.49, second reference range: 9.79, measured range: 8.8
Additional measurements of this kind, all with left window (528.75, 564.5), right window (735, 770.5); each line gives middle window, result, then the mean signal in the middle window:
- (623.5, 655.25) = 1.6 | 7.86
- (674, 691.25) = -1.3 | 9.6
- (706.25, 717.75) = -0.5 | 9.79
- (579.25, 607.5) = 3.8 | 6.5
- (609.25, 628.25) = 5.0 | 5.86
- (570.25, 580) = -0.2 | 7.37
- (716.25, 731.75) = 0.1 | 9.54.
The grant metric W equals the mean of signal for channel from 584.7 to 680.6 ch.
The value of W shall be 7.41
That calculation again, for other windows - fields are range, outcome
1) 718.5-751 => 9.92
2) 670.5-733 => 9.65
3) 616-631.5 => 6.35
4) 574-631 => 6.4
